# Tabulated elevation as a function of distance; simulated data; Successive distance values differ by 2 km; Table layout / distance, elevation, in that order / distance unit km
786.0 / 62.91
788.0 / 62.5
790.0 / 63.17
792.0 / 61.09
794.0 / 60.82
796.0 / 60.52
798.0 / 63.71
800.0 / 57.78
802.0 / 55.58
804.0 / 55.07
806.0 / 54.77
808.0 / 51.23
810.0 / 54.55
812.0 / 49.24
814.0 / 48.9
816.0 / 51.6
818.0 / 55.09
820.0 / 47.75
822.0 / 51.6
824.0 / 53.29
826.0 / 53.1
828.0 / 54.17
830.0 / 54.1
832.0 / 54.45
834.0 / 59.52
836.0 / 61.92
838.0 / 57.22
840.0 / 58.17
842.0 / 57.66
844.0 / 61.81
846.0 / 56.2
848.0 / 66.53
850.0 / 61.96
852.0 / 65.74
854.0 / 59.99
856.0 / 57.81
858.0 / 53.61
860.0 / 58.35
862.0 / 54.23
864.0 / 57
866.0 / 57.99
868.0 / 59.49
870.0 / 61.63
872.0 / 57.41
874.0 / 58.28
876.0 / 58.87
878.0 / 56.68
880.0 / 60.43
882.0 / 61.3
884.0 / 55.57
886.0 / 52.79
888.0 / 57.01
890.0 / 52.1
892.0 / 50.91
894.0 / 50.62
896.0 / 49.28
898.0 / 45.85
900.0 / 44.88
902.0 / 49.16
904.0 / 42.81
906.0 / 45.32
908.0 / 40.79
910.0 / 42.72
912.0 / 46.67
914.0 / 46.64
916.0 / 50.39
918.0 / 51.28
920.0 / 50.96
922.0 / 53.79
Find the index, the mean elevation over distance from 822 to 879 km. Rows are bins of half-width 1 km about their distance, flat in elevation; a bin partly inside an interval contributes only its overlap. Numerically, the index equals 58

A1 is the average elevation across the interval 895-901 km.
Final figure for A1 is 46.7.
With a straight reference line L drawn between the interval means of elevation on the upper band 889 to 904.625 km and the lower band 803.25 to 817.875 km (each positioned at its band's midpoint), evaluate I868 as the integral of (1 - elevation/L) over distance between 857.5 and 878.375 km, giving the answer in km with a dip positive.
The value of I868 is -3.4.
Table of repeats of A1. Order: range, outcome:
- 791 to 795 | 61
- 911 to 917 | 47.9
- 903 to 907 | 44.1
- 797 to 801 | 60.7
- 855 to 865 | 56.2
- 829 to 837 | 57.5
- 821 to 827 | 52.7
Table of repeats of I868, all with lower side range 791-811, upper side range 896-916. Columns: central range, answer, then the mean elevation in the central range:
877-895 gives -2.8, 55.3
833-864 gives -4.3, 59.3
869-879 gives -1.9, 58.6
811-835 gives 1.0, 52.7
